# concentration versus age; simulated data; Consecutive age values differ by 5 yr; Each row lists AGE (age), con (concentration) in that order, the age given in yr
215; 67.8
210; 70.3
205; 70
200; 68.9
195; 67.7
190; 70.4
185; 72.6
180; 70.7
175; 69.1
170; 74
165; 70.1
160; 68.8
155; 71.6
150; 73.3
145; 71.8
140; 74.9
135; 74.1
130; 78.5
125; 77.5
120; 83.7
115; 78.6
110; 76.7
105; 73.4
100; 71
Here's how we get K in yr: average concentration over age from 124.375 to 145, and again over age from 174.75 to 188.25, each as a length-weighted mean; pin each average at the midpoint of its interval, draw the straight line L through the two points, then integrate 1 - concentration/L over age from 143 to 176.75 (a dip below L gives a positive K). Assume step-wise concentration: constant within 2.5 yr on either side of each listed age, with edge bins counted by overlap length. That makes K 0.9 yr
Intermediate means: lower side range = 75.6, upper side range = 71.1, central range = 71.3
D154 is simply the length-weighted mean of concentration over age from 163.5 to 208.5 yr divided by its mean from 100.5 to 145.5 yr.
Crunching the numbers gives 0.92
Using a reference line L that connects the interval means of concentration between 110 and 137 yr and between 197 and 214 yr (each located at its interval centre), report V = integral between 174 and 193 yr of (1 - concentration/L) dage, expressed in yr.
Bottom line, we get 0.3 yr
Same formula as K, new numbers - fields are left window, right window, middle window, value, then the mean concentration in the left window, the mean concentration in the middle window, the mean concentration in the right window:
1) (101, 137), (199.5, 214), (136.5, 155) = 0.4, 77.3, 73.1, 69.6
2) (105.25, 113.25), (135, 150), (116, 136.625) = -1.1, 76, 78.6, 73.5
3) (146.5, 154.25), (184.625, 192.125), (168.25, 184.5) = 0.1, 72.7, 71.3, 71.2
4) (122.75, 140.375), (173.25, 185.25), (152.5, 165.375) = 0.5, 76.4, 70.2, 70.6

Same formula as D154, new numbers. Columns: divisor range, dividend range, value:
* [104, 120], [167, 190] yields 0.92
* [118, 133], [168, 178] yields 0.90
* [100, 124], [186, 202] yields 0.90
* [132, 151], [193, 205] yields 0.93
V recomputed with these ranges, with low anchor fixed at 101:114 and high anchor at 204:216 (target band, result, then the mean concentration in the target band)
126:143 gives -0.5 yr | 75.9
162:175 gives 0.1 yr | 71.4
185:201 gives 0.2 yr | 69.6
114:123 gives -0.8 yr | 81.4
